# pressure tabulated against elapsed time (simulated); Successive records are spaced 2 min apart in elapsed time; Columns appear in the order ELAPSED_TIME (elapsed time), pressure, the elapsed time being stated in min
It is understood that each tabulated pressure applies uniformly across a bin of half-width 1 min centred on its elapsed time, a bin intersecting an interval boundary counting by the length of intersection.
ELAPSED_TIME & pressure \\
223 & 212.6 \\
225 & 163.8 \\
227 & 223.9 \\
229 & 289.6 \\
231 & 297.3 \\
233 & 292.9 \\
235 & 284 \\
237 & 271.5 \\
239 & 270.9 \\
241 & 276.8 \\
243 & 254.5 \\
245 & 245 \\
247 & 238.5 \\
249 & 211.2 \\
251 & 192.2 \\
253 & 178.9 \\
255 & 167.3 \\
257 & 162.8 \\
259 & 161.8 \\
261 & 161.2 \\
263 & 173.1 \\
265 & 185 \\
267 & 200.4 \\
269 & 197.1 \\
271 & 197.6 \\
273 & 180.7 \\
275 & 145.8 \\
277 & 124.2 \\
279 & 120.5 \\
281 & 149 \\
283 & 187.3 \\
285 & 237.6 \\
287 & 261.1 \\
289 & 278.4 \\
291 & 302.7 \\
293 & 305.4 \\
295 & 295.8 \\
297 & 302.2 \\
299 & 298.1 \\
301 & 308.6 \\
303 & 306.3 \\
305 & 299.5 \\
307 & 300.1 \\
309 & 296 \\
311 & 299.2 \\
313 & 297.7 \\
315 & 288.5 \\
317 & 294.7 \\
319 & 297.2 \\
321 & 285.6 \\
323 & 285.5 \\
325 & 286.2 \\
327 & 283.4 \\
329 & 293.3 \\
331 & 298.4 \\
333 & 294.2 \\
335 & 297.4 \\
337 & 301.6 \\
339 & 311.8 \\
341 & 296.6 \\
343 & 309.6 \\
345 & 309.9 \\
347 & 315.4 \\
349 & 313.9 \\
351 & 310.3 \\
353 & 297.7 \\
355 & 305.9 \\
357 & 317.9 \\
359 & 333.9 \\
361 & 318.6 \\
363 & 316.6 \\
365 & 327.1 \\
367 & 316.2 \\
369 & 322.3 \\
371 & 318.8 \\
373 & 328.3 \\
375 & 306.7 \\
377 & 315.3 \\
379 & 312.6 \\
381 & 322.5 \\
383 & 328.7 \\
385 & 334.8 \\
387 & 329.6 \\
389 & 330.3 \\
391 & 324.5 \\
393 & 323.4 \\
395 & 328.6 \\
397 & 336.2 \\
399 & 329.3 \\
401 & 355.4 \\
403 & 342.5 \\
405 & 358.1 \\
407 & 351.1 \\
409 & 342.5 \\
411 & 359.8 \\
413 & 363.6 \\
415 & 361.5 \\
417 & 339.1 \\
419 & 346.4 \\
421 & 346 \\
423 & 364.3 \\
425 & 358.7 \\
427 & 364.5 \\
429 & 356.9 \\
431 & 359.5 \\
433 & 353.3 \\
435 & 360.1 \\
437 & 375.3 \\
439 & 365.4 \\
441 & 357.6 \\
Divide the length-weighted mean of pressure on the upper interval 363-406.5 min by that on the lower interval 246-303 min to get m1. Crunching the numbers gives 1.5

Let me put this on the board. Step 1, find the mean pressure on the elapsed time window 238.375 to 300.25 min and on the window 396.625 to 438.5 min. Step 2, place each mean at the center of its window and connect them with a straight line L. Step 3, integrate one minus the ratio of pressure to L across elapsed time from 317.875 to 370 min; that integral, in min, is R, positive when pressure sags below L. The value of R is -3.8 min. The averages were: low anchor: 215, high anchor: 354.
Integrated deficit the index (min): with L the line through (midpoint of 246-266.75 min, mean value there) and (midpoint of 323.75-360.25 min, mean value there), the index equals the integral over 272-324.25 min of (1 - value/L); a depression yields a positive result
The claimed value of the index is -3.2 min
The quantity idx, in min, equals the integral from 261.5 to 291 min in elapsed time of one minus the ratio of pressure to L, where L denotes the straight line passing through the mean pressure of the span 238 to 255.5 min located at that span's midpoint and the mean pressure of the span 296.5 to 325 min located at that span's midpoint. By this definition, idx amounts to 7.76 min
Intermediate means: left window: 228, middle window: 192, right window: 297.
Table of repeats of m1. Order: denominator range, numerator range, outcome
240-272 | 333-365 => 1.55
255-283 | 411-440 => 2.15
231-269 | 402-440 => 1.62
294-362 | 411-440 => 1.19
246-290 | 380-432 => 1.84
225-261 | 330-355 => 1.31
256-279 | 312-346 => 1.75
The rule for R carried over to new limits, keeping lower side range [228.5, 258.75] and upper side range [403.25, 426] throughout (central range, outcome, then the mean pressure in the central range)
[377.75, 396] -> 0.5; 326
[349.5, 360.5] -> 0.0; 313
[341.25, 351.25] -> -0.1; 311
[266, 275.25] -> 2.5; 187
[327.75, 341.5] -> 0.1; 299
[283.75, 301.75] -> -0.9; 286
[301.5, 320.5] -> -0.9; 298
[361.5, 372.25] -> 0.0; 320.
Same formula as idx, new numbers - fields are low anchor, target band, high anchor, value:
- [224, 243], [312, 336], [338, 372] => 0.74 min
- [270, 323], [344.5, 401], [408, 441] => -0.87 min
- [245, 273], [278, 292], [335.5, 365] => 0.35 min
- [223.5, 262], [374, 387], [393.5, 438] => 0.24 min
